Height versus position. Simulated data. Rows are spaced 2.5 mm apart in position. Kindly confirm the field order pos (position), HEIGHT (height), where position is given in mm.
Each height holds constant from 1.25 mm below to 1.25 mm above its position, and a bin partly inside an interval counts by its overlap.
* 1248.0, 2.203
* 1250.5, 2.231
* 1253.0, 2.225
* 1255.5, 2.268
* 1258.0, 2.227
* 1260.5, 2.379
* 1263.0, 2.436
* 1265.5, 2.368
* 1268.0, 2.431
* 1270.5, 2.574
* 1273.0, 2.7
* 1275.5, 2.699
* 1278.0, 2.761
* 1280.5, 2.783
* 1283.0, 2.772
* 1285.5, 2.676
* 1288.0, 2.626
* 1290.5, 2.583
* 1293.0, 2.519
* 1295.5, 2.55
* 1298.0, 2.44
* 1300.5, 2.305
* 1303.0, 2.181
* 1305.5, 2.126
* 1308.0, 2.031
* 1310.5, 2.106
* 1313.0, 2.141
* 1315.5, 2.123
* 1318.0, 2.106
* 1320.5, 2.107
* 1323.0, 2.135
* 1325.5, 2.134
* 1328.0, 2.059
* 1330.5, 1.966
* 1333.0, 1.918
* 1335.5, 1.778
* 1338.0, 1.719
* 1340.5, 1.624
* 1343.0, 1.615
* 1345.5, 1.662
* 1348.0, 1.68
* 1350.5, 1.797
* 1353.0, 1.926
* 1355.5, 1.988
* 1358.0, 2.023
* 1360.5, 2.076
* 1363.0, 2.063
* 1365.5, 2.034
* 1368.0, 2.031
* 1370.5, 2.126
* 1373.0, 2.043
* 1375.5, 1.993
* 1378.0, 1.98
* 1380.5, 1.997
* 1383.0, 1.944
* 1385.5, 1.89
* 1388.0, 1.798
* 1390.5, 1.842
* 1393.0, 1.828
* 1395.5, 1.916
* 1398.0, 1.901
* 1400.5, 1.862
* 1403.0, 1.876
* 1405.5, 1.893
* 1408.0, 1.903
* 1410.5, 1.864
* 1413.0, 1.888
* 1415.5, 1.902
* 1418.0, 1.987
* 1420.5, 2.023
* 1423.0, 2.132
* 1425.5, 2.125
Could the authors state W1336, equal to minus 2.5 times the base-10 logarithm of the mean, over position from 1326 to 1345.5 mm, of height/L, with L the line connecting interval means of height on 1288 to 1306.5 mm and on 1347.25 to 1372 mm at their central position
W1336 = 0.18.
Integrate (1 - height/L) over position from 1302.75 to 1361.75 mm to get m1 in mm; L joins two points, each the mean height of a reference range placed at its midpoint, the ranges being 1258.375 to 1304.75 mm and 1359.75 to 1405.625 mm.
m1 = 7.6 mm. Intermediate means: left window 2.53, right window 1.95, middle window 1.96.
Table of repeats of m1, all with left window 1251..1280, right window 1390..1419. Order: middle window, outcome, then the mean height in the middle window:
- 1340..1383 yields 2.82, 1.93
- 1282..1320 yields -0.41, 2.34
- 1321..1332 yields 0.69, 2.07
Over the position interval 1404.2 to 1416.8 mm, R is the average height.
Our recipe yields 1.89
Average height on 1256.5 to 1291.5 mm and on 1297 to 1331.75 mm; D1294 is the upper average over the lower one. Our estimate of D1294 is 0.83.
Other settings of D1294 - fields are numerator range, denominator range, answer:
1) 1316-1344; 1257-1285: 0.75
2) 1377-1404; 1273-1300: 0.72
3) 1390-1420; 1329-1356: 1.06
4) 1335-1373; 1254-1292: 0.74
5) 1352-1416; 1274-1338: 0.85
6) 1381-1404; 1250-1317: 0.78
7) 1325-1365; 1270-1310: 0.75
